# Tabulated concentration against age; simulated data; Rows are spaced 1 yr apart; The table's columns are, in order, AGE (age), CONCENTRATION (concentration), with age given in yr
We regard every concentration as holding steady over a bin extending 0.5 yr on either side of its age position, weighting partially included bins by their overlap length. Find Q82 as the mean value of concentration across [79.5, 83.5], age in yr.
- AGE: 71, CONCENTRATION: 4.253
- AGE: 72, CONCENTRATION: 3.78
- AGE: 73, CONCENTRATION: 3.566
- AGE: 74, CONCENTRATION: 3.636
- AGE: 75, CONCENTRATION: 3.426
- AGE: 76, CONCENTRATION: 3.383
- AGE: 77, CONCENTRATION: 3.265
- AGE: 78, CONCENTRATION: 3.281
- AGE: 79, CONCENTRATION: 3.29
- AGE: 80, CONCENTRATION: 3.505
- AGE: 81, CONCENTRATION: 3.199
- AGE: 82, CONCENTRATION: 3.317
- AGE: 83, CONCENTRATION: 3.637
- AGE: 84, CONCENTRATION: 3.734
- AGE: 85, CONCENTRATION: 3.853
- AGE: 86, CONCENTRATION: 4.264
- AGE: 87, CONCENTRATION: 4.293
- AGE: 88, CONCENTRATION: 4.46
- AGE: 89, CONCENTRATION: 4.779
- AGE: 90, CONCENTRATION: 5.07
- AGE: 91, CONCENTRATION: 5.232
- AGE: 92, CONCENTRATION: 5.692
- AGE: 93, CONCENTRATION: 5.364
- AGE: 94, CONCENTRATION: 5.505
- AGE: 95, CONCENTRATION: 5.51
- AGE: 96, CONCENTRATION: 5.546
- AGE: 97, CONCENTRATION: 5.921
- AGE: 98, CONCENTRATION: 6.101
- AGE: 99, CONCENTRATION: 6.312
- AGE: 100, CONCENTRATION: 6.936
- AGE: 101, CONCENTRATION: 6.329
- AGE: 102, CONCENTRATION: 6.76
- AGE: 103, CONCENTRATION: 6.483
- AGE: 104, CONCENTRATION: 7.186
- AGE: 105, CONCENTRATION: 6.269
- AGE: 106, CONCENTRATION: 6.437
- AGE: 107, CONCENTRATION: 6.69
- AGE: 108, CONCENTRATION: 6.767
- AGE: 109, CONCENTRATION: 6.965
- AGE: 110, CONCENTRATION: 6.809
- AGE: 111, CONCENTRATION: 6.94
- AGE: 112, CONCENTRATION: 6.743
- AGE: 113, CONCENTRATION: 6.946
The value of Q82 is 3.41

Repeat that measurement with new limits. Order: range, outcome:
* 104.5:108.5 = 6.54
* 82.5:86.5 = 3.87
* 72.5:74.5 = 3.6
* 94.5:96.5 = 5.53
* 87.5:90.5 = 4.77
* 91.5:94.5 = 5.52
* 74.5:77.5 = 3.36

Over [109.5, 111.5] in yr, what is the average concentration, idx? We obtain 6.87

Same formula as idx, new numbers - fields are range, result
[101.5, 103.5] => 6.62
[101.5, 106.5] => 6.63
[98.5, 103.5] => 6.56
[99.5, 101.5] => 6.63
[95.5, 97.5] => 5.73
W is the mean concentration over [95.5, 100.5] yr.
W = 6.16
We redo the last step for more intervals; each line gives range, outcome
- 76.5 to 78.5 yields 3.27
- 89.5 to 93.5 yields 5.34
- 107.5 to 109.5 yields 6.87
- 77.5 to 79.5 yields 3.29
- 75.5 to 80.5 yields 3.34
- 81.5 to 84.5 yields 3.56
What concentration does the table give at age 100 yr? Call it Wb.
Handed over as 6.936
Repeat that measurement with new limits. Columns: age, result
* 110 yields 6.809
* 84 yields 3.734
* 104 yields 7.186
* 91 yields 5.232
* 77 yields 3.265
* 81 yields 3.199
